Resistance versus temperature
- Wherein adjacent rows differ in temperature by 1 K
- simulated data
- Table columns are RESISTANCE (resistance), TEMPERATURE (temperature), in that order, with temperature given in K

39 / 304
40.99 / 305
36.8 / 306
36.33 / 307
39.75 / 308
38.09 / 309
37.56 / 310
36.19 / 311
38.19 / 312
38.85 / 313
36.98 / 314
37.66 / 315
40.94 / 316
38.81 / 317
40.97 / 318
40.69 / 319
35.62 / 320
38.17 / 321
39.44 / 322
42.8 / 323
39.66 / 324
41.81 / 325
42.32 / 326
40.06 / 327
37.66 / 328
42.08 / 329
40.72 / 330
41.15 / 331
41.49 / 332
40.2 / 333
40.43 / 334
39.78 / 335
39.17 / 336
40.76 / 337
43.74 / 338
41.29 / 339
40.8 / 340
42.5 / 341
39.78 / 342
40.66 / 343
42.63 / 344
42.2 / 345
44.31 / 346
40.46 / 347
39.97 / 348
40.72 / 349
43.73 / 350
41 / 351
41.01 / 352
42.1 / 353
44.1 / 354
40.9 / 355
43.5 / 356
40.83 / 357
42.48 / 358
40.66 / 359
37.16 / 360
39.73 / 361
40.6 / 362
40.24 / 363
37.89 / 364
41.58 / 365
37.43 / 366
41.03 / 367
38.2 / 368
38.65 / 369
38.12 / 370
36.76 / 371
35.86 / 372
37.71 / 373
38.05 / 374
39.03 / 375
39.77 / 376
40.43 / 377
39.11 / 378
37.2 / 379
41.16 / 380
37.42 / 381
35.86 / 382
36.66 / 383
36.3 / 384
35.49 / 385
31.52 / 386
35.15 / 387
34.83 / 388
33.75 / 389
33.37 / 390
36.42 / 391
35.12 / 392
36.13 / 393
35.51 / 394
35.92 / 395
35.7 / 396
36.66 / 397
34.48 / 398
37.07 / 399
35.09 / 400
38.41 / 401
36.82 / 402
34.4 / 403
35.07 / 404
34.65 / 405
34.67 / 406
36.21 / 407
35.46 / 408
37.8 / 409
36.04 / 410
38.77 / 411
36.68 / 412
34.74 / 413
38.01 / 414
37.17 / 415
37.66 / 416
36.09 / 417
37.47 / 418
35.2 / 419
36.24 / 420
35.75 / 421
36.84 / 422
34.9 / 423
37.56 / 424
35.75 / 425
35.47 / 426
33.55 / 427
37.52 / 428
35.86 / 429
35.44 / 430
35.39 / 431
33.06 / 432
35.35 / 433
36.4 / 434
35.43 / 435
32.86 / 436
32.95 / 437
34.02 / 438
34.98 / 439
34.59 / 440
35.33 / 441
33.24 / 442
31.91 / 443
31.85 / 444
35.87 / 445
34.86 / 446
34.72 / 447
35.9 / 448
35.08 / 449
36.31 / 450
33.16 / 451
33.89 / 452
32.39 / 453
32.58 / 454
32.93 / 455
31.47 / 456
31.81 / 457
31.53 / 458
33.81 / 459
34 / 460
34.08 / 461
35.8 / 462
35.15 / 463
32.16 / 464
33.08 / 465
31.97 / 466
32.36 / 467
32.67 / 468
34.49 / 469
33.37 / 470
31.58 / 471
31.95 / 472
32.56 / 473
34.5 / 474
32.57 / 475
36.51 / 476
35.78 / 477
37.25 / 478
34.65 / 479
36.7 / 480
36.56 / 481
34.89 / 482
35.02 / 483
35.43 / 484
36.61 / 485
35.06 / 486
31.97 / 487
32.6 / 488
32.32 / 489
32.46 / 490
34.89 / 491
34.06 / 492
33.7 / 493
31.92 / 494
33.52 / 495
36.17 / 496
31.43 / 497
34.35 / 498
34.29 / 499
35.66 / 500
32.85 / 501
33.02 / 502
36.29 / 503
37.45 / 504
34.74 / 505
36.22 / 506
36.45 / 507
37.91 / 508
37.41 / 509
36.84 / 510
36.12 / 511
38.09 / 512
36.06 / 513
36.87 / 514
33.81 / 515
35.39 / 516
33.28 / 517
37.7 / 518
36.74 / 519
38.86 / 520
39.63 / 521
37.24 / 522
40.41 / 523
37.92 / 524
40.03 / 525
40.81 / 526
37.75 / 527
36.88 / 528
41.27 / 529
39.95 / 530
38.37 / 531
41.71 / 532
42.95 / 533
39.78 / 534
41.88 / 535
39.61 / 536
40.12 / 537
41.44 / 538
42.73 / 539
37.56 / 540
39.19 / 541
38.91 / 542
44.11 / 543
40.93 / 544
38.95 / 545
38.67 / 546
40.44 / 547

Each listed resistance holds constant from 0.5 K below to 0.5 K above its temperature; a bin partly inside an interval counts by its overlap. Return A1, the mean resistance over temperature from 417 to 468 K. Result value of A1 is 34.4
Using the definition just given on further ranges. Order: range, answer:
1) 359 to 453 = 36.2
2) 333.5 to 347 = 41.4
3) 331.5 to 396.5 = 39.1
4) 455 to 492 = 33.9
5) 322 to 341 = 40.9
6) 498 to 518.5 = 35.8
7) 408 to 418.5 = 37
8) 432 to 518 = 34.4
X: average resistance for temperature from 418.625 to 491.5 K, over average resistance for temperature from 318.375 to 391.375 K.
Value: 0.87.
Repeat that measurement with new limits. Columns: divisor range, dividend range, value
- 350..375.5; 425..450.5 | 0.87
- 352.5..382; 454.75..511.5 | 0.87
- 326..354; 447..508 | 0.83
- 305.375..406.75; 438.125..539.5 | 0.92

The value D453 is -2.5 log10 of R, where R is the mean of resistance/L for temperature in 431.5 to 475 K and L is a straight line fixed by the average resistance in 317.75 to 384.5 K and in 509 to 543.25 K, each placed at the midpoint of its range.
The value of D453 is 0.169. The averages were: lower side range 40.1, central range 33.7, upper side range 38.8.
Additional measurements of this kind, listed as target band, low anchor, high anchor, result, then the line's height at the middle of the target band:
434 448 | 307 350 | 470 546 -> 0.113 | 38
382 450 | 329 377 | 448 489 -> 0.042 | 36.9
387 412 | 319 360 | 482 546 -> 0.112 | 39.6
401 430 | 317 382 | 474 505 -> 0.040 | 37.5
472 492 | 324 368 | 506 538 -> 0.129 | 38.9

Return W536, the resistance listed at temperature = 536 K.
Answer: 39.61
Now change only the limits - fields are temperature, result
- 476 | 36.51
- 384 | 36.3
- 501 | 32.85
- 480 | 36.7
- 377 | 40.43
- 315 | 37.66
